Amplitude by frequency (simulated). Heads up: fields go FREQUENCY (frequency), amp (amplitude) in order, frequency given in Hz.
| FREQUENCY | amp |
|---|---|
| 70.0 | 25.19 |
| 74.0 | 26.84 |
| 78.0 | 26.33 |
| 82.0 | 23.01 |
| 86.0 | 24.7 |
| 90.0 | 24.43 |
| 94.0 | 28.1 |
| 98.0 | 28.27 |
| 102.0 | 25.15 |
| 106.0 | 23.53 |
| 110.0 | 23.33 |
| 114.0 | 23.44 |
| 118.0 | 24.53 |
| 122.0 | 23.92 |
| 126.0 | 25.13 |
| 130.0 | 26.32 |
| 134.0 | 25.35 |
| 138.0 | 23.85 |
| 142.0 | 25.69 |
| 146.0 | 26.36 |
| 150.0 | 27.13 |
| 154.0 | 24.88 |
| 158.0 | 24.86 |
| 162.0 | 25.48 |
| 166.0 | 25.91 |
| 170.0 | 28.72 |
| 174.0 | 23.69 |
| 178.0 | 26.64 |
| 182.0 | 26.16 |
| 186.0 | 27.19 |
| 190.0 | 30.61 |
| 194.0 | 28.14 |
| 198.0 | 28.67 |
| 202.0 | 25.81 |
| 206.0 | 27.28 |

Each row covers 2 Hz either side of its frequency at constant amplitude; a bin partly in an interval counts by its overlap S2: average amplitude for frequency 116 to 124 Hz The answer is 24.2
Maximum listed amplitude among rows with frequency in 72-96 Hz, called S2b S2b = 28.1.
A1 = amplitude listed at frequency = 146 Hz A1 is 26.36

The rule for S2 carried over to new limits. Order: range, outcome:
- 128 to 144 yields 25.3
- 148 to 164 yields 25.6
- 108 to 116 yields 23.4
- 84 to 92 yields 24.6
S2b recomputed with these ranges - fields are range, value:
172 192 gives 30.61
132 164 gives 27.13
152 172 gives 28.72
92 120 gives 28.27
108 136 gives 26.32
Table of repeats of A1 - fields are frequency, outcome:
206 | 27.28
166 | 25.91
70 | 25.19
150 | 27.13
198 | 28.67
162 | 25.48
